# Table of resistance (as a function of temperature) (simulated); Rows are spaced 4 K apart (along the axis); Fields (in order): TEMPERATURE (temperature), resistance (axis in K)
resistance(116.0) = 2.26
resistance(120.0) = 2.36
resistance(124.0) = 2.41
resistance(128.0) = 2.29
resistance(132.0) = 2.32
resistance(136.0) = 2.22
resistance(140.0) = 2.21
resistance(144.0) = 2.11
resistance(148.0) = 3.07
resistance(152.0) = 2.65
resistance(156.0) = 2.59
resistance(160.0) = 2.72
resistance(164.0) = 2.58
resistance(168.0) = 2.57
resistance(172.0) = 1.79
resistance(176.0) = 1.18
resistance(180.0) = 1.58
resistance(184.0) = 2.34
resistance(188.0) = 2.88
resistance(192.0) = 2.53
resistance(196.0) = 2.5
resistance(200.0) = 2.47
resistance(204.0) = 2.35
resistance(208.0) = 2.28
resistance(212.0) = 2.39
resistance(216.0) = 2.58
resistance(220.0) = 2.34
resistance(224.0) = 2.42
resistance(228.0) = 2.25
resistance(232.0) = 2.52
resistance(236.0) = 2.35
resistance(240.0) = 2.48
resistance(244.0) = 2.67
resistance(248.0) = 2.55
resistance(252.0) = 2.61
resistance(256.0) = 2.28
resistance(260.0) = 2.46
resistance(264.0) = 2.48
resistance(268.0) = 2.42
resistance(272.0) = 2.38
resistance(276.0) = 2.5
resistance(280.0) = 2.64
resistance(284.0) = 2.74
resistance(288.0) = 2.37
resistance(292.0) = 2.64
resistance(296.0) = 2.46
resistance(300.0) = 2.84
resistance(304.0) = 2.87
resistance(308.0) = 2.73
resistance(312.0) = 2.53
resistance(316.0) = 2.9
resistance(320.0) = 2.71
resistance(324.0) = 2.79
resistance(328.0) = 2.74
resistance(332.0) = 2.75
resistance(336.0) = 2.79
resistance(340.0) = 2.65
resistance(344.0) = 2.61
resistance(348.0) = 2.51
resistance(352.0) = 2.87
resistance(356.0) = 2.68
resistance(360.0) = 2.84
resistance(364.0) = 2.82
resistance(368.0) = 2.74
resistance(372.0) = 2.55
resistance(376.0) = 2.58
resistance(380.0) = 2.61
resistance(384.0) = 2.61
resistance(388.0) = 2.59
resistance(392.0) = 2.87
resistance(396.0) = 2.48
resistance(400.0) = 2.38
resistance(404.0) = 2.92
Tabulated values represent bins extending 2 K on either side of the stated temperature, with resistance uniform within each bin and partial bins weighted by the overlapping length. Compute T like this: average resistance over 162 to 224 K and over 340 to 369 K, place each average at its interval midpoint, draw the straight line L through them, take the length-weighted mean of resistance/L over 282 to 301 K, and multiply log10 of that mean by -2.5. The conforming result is -0.02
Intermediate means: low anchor 2.29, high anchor 2.72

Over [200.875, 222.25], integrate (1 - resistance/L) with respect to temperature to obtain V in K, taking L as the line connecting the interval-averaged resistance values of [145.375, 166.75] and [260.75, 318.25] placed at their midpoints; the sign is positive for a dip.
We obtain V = 2.1 K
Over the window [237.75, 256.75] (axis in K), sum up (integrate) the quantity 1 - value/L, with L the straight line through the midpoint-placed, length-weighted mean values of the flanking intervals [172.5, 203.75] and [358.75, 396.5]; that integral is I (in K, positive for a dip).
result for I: -1.5 K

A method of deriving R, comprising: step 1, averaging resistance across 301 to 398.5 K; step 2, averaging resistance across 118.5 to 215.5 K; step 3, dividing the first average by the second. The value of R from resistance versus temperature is 1.1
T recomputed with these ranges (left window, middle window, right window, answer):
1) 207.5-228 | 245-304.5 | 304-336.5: 0.021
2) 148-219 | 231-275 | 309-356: 0.025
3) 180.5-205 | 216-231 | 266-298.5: 0.045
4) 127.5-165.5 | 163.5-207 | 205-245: 0.097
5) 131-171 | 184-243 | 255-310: 0.031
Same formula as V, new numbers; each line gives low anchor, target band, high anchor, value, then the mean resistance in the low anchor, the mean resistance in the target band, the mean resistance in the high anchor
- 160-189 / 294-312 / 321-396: -1.2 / 2.15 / 2.7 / 2.69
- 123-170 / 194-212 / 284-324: 1.1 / 2.48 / 2.4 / 2.68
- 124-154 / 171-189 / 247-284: 3.9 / 2.41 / 1.91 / 2.49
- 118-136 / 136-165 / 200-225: -2.3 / 2.33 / 2.54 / 2.4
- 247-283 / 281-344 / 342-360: -2.4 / 2.49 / 2.7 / 2.69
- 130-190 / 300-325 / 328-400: -1.7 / 2.32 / 2.76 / 2.67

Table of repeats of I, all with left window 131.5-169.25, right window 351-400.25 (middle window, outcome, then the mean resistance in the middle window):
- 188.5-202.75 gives 0.1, 2.53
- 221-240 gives 1.3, 2.39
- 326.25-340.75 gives -0.6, 2.74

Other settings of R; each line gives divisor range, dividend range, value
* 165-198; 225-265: 1.13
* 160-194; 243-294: 1.14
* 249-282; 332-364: 1.10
